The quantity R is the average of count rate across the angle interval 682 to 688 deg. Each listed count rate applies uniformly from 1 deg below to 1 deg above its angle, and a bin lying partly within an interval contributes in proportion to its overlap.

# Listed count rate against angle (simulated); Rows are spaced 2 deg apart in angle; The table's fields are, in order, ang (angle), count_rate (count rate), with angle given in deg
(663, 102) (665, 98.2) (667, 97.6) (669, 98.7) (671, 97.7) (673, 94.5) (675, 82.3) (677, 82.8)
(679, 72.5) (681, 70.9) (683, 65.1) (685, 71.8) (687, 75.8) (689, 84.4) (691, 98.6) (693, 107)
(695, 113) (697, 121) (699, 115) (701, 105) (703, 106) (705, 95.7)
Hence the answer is 70.9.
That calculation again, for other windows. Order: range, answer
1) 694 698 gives 117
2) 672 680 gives 83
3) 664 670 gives 98.2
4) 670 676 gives 91.5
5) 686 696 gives 95.8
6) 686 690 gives 80.1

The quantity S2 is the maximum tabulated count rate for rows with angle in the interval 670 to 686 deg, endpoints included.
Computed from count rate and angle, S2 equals 97.7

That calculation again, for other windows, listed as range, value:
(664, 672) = 98.7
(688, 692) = 98.6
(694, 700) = 121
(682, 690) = 84.4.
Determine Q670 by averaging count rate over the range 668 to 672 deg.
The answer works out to 98.2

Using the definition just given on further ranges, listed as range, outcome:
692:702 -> 112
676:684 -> 72.8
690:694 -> 103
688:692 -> 91.5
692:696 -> 110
